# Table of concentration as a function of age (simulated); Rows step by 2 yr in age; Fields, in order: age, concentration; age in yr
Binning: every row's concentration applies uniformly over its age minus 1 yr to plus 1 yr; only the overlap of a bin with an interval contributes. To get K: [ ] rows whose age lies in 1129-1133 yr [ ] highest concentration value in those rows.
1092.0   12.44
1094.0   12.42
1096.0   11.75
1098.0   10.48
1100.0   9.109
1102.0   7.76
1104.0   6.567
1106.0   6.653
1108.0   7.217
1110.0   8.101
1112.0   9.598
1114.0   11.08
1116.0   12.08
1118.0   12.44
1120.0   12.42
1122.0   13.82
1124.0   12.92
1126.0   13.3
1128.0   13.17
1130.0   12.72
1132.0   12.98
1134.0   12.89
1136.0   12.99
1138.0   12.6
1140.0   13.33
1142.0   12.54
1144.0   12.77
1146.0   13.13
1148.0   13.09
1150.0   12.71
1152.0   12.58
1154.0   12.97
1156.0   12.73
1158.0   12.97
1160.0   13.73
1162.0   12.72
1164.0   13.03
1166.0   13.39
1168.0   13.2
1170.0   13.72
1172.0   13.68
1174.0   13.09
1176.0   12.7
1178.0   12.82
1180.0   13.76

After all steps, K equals 12.98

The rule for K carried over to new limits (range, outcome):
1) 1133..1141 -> 13.33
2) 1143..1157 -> 13.13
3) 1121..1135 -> 13.82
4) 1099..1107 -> 9.109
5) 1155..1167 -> 13.73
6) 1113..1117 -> 12.08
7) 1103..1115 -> 11.08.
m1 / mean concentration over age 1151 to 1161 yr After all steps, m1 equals 13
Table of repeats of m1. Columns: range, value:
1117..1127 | 13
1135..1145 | 12.8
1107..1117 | 9.62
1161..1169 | 13.1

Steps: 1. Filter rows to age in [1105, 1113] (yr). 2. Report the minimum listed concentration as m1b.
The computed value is 6.653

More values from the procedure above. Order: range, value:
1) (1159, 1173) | 12.72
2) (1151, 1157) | 12.58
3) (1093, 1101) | 9.109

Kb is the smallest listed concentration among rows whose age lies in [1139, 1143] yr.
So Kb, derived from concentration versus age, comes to 12.54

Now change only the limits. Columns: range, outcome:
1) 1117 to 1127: 12.42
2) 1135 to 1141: 12.6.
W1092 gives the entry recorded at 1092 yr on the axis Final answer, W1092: 12.44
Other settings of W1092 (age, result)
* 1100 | 9.109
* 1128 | 13.17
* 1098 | 10.48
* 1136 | 12.99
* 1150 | 12.71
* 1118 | 12.44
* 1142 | 12.54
